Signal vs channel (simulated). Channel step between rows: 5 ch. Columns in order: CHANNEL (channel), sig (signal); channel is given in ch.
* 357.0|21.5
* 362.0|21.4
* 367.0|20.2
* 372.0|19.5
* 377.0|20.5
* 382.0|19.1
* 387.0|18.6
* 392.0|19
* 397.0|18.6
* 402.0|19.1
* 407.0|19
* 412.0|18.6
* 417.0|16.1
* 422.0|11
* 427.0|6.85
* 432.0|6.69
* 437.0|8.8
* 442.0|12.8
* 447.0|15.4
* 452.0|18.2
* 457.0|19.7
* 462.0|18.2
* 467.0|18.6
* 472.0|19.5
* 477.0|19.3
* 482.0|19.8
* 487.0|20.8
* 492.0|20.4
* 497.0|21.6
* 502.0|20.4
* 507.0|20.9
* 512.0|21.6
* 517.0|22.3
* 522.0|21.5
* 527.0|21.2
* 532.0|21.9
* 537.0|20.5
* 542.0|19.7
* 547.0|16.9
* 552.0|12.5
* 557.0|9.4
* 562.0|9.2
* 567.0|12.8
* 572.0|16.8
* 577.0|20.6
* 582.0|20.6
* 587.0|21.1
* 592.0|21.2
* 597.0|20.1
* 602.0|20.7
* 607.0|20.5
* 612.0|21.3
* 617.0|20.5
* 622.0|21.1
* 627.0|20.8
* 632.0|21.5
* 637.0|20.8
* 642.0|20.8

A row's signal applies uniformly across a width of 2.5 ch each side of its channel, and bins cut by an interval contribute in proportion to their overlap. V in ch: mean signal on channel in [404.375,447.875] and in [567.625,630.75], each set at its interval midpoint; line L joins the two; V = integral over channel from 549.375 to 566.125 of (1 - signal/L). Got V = 7.1 ch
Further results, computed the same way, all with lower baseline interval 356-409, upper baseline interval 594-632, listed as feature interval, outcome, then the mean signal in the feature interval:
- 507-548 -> -1.0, 20.9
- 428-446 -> 9.2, 9.71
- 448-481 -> 2.1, 18.8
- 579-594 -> -0.2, 20.9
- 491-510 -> -0.6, 20.9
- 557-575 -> 6.9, 12.7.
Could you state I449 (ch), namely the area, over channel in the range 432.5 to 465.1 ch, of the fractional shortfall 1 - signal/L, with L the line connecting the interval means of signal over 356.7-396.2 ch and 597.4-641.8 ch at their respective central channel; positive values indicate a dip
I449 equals 8.3 ch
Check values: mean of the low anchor 19.8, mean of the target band 15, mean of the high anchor 20.9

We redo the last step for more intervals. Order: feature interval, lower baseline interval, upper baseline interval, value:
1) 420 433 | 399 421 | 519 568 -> 6.9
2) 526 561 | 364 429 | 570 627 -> 4.8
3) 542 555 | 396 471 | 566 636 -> 2.2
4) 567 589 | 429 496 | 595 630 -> 1.0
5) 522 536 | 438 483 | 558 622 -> -2.5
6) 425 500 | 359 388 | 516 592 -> 9.2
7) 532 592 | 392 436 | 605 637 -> 7.3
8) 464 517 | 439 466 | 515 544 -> -3.9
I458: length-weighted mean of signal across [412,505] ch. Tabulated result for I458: 16.4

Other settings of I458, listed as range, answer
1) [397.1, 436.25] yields 14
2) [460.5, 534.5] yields 20.6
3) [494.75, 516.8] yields 21.2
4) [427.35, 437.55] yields 7.35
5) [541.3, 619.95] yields 17.7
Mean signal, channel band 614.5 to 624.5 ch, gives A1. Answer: 20.8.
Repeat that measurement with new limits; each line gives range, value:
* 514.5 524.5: 21.9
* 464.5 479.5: 19.1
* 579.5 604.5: 20.7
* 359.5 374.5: 20.4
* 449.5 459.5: 18.9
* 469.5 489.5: 19.9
